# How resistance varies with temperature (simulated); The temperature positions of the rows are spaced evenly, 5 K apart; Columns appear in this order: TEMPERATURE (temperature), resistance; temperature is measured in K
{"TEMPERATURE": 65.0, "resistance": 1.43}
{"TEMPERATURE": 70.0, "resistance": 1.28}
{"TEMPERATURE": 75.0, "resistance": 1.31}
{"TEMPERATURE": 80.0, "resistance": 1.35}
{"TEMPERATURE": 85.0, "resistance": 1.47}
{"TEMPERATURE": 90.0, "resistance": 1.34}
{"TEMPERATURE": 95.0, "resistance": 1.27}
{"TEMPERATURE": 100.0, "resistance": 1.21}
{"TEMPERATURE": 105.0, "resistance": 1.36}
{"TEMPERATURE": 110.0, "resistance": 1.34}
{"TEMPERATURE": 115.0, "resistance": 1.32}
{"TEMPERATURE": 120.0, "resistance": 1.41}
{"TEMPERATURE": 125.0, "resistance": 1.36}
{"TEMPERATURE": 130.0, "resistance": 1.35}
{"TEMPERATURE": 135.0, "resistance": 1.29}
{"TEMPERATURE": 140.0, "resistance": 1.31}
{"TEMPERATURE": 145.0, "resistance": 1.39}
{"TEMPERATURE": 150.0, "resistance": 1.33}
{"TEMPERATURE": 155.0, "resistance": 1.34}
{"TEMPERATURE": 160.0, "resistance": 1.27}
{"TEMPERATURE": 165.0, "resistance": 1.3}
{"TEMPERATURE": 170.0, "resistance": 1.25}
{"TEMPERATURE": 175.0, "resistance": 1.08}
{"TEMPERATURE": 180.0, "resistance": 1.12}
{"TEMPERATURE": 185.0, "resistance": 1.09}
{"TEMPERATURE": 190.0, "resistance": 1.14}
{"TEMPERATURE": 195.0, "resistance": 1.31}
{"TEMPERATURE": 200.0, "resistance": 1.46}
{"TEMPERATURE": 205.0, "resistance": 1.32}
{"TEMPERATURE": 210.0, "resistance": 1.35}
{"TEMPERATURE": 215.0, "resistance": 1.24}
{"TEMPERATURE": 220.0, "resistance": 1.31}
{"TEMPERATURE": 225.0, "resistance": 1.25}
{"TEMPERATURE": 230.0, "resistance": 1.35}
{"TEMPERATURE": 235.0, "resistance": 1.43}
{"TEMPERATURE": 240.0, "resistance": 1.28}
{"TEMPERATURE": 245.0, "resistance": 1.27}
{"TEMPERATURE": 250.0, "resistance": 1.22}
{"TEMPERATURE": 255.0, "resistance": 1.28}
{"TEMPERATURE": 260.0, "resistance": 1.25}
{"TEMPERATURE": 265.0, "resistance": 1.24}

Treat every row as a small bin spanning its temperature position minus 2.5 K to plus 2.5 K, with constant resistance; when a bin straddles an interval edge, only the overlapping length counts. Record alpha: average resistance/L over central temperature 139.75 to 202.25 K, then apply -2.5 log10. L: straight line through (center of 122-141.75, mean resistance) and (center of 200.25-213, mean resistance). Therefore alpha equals 0.07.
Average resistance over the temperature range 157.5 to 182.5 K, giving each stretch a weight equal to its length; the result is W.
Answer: 1.2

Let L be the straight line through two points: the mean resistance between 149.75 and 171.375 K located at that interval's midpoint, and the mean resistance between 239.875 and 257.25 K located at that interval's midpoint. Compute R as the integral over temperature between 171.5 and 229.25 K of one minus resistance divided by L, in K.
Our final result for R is 1.5 K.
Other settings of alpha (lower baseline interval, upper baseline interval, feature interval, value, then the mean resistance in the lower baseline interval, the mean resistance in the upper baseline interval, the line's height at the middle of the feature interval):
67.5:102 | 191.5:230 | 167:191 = 0.158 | 1.32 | 1.32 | 1.32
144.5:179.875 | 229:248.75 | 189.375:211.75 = -0.030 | 1.26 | 1.32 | 1.29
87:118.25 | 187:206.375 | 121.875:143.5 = -0.020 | 1.31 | 1.3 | 1.31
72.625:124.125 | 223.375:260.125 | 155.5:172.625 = 0.033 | 1.34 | 1.29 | 1.32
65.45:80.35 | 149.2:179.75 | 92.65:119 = -0.009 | 1.32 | 1.25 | 1.3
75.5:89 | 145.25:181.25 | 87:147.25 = -0.001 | 1.39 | 1.25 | 1.33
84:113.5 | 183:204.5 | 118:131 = -0.055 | 1.32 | 1.26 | 1.31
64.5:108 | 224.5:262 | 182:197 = 0.117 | 1.33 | 1.29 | 1.31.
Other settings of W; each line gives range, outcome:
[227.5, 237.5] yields 1.39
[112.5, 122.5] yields 1.36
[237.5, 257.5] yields 1.26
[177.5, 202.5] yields 1.22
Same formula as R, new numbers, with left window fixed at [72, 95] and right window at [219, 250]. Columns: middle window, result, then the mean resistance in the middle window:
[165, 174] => 0.6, 1.24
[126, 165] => 0.3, 1.33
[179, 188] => 1.5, 1.1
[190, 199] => 0.2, 1.29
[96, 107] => 0.6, 1.28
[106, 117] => 0.1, 1.33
